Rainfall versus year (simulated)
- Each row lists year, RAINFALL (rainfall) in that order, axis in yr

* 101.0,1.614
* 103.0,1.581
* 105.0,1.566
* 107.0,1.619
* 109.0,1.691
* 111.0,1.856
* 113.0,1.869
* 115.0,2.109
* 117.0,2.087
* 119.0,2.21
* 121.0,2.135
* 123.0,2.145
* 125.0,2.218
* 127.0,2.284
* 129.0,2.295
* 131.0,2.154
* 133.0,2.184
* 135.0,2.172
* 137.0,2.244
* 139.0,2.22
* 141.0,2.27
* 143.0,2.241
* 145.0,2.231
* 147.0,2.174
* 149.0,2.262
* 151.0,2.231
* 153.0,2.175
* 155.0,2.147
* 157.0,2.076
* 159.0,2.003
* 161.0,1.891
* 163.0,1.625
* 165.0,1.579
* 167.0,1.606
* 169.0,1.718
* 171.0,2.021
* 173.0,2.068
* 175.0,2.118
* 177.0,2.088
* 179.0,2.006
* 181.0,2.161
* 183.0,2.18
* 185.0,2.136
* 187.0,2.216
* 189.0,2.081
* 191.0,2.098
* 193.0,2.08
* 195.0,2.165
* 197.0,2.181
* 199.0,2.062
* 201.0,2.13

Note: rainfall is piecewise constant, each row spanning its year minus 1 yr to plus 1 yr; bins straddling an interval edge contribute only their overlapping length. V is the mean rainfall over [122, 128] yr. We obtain 2.22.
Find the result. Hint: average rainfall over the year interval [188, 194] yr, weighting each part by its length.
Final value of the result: 2.09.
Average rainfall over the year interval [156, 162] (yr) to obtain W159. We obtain 1.99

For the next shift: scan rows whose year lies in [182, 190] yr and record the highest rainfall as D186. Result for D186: 2.216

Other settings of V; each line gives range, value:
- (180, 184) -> 2.17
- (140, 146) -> 2.25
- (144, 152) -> 2.22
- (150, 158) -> 2.16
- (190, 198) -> 2.13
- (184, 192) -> 2.13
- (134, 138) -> 2.21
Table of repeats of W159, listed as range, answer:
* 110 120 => 2.03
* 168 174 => 1.94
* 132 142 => 2.22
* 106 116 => 1.83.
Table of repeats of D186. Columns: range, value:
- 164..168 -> 1.606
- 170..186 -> 2.18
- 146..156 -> 2.262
